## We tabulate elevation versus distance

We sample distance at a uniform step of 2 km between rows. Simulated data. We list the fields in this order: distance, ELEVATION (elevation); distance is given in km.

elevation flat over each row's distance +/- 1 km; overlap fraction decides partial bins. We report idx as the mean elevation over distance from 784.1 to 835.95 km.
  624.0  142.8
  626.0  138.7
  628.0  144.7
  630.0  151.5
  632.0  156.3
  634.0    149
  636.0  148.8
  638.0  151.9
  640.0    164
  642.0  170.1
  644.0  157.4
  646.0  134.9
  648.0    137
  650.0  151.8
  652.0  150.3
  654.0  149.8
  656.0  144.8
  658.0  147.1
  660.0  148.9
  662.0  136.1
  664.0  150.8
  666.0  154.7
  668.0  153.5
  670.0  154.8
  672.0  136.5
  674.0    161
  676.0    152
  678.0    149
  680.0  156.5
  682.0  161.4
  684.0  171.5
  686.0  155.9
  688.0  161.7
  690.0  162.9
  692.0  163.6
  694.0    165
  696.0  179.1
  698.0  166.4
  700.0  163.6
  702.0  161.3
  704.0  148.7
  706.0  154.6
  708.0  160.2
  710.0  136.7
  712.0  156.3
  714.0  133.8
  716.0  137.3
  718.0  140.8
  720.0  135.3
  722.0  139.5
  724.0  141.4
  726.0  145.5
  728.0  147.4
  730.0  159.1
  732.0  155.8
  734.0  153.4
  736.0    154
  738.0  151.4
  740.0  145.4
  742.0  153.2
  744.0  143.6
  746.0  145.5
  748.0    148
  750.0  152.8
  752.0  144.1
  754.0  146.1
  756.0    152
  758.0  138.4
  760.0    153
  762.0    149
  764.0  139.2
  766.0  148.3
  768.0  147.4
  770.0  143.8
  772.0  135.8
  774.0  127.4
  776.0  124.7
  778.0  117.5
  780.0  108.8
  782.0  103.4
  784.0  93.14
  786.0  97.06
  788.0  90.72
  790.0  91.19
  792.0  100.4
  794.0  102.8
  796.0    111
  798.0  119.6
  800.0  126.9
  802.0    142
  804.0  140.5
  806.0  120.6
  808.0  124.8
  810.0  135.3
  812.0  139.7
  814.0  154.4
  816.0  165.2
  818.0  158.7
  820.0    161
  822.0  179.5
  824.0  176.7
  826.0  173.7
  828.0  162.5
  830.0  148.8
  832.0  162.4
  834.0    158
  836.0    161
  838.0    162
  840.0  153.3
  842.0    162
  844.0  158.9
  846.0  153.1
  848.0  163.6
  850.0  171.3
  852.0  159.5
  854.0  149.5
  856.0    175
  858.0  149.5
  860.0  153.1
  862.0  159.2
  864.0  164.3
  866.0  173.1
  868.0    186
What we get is 137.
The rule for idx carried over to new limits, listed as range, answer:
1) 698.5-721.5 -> 148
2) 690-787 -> 144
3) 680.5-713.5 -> 160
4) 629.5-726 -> 152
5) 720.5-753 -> 149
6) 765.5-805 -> 118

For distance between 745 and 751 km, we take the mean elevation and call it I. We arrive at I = 149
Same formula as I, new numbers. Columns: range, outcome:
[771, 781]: 123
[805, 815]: 135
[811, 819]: 154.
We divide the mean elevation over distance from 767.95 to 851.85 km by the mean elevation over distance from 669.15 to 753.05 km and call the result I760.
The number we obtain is 0.91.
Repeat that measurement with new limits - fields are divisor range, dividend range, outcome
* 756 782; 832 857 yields 1.19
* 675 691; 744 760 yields 0.92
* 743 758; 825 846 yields 1.09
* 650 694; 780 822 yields 0.81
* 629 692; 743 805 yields 0.84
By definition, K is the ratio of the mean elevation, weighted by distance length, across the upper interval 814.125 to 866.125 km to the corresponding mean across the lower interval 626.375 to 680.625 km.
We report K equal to 1.1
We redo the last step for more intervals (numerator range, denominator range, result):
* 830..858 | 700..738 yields 1.08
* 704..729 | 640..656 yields 0.96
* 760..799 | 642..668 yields 0.81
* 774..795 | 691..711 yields 0.65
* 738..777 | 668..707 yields 0.91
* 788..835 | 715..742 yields 0.96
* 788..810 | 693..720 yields 0.77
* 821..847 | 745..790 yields 1.24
